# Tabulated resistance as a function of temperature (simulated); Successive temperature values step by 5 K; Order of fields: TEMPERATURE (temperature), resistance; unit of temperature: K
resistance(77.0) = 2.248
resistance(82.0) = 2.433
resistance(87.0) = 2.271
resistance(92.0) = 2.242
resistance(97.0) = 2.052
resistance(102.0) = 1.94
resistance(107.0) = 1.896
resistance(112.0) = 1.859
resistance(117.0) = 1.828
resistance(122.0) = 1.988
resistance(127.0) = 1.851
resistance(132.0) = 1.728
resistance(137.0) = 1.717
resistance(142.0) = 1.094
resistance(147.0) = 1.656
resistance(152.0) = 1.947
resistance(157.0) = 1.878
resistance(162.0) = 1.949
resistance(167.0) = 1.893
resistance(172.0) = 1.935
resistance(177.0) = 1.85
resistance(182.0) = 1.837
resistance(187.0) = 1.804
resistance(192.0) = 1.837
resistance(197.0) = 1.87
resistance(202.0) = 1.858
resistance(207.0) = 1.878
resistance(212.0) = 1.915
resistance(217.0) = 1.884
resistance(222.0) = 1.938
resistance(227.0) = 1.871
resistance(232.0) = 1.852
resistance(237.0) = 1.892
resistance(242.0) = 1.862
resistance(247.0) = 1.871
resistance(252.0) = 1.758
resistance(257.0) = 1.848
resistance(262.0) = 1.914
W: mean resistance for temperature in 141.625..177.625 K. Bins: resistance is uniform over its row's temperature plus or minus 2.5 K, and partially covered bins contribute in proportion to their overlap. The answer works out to 1.81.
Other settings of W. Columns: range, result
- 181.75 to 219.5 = 1.86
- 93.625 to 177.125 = 1.83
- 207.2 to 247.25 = 1.89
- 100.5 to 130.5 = 1.89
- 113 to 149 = 1.7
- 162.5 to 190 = 1.87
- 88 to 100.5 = 2.15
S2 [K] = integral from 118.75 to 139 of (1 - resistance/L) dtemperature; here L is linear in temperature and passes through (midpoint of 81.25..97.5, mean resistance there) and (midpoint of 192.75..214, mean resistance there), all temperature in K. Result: 2.86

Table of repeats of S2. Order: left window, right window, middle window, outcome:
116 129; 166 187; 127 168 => 3.3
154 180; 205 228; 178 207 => 0.8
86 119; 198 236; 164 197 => 1.1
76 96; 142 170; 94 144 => 6.1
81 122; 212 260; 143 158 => 1.8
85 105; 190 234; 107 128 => 1.9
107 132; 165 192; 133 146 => 2.7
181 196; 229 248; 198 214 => -0.3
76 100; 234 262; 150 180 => 2.2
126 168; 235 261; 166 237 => -3.0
